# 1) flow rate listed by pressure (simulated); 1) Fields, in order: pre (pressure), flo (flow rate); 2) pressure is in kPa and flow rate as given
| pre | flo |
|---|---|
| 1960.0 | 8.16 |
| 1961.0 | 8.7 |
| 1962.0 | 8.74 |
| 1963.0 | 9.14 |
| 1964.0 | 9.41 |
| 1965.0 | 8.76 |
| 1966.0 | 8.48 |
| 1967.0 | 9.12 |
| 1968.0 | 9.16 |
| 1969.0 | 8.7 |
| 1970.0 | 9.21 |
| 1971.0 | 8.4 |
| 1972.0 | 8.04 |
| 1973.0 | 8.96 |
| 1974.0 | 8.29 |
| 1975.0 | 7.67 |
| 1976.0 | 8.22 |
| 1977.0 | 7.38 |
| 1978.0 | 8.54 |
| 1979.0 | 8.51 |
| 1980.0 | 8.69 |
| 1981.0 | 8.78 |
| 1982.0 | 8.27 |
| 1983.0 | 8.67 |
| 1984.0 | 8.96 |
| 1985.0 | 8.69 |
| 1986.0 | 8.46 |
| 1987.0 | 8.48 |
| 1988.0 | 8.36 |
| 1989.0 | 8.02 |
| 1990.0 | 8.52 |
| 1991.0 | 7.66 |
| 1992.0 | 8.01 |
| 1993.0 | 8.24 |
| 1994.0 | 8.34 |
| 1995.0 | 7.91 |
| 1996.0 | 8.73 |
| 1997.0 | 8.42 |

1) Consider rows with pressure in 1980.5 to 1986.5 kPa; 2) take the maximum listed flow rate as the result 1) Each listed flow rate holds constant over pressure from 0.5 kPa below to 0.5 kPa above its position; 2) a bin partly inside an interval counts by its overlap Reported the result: 8.96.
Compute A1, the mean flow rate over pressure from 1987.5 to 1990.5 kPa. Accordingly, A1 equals 8.3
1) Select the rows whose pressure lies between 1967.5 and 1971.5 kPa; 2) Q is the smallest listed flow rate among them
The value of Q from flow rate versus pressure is 8.4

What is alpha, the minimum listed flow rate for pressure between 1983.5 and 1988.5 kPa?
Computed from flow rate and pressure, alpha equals 8.36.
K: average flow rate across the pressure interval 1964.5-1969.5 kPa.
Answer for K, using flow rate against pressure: 8.84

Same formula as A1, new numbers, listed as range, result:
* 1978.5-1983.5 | 8.58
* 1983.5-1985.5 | 8.82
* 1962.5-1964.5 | 9.28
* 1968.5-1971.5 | 8.77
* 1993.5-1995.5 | 8.12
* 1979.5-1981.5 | 8.73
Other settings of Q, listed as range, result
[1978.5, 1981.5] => 8.51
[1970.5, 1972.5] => 8.04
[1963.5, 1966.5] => 8.48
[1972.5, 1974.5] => 8.29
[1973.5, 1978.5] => 7.38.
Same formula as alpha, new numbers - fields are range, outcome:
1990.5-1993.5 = 7.66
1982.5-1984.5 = 8.67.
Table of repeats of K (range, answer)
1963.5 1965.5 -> 9.09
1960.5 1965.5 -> 8.95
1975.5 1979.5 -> 8.16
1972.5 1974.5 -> 8.62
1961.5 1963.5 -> 8.94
